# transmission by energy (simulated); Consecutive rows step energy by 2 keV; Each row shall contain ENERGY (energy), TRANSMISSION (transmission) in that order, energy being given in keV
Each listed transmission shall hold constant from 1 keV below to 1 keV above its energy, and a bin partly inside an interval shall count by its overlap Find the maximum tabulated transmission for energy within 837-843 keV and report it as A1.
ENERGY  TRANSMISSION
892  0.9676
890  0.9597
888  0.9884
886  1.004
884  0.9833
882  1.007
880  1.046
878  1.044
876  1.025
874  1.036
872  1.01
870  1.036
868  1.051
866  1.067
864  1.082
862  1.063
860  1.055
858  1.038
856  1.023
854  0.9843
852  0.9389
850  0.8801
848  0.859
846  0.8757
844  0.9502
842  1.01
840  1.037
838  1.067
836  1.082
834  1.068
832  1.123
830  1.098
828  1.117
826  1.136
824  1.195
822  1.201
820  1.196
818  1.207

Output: 1.067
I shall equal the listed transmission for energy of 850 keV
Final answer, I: 0.8801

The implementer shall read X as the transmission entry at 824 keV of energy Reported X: 1.195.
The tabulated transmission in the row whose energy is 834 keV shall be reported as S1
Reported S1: 1.068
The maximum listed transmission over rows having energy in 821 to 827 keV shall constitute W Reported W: 1.201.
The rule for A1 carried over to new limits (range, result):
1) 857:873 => 1.082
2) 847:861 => 1.055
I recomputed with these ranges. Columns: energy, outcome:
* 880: 1.046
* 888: 0.9884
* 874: 1.036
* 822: 1.201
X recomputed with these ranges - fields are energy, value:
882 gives 1.007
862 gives 1.063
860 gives 1.055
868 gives 1.051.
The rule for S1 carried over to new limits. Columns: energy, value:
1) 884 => 0.9833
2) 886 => 1.004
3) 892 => 0.9676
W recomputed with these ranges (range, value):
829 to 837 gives 1.123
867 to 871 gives 1.051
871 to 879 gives 1.044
